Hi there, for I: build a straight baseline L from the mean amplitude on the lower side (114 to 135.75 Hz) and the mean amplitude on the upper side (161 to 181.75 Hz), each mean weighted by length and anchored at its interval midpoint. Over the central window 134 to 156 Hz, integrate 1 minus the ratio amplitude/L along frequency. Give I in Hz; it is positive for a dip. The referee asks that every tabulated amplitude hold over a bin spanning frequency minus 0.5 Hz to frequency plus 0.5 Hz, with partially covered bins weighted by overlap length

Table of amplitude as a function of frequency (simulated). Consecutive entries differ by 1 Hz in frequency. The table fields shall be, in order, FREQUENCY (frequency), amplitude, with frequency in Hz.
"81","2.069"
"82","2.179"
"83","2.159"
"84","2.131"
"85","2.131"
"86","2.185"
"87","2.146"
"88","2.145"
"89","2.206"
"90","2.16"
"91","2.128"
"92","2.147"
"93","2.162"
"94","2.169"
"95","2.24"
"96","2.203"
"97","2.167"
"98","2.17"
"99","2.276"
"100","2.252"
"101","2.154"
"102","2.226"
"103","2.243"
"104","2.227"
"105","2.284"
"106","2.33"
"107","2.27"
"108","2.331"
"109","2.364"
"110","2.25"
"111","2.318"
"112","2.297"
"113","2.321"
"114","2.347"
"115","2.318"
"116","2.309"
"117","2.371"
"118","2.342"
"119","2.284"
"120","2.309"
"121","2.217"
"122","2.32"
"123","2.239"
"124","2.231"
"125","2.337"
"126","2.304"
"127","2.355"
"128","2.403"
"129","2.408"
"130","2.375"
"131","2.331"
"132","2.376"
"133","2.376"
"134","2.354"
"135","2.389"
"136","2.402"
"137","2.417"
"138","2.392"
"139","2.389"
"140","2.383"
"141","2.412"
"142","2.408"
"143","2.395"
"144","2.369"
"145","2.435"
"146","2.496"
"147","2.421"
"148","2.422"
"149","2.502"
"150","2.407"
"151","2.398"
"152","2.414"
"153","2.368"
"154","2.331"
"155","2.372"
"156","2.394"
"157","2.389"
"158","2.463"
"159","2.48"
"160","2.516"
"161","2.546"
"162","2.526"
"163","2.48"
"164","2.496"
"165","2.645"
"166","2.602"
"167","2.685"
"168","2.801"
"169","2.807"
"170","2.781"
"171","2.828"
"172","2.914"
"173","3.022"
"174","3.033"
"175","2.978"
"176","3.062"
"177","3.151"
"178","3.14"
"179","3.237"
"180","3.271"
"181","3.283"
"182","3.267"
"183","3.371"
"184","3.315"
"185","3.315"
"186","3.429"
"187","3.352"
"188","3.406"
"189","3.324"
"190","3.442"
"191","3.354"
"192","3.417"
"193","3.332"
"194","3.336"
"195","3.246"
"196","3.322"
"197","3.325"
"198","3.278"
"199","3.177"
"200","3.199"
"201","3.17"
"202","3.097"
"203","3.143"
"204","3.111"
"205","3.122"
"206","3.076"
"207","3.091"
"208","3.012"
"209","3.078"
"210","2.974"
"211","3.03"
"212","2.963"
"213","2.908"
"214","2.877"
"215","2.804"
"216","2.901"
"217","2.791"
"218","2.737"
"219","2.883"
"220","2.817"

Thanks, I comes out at 1.4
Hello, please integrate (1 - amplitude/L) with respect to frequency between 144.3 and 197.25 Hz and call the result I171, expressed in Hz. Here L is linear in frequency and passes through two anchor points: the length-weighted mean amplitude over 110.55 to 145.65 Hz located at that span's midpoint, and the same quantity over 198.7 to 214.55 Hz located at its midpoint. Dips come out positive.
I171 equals -2.5 Hz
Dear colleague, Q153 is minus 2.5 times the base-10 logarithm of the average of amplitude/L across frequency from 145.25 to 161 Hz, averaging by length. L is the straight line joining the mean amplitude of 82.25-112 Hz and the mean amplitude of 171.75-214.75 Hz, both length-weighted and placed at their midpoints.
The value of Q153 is 0.15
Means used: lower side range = 2.21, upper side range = 3.18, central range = 2.43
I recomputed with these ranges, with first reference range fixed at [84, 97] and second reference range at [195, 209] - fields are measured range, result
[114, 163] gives 3.9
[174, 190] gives -1.5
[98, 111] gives 0.2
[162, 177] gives 0.4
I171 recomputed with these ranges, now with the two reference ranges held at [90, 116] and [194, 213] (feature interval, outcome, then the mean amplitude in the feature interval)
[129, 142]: 0.8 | 2.38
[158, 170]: 0.8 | 2.6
